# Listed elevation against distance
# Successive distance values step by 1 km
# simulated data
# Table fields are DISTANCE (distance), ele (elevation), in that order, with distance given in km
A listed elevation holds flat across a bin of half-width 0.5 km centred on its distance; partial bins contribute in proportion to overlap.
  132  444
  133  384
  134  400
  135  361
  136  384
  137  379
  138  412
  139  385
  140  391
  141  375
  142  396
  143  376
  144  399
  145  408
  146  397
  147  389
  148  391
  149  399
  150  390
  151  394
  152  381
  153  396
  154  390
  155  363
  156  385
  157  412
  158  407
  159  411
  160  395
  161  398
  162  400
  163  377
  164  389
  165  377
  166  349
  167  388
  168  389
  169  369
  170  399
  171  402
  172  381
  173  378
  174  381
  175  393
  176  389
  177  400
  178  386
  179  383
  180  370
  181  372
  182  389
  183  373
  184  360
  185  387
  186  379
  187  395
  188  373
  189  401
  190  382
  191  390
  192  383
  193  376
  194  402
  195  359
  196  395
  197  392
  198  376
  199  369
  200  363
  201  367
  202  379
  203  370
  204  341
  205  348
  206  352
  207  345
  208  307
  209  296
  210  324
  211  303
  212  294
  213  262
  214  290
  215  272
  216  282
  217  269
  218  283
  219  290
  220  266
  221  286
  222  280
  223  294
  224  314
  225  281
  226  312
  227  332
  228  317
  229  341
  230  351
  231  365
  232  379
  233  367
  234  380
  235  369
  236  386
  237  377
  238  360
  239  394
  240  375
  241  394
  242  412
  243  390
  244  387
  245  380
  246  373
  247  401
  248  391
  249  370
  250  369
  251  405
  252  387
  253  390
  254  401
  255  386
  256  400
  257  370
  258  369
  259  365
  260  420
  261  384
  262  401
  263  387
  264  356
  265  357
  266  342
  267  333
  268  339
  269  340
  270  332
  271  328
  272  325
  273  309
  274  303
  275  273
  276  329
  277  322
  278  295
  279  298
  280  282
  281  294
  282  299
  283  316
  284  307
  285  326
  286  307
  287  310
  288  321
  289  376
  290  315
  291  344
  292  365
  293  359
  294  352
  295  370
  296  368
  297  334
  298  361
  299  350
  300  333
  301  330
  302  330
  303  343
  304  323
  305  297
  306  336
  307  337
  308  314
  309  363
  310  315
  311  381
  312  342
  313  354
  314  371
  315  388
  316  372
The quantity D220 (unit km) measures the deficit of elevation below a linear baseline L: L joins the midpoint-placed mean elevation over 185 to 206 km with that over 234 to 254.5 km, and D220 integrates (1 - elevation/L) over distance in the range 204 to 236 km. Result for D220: 5.5 km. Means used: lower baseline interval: 377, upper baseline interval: 385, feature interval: 316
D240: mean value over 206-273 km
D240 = 347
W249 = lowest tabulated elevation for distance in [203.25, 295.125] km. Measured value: 262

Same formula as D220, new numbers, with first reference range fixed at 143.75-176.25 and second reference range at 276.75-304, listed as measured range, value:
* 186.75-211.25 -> 0.5 km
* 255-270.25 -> -1.1 km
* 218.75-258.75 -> -0.8 km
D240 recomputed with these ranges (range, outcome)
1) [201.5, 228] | 307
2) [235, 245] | 385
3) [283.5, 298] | 340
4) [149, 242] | 361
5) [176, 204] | 380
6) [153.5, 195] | 386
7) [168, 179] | 388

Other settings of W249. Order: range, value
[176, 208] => 307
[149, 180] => 349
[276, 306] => 282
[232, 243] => 360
